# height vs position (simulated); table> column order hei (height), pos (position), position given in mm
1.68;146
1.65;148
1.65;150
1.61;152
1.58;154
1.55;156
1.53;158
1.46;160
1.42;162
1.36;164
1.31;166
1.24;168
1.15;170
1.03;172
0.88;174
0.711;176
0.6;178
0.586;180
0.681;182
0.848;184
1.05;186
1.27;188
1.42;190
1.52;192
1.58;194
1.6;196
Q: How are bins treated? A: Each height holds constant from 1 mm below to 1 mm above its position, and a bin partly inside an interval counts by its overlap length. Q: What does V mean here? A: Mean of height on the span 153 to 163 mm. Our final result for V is 1.51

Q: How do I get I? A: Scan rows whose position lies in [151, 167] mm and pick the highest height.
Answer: 1.61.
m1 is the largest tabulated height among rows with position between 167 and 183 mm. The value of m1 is 1.24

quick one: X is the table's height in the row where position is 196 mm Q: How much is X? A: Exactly 1.6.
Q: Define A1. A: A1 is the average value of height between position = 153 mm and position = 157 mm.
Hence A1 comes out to 1.56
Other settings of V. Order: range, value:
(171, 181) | 0.761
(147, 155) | 1.62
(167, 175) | 1.07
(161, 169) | 1.33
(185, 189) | 1.16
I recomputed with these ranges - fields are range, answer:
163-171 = 1.36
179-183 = 0.681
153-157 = 1.58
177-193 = 1.52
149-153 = 1.65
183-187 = 1.05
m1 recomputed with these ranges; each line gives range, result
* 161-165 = 1.42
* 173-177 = 0.88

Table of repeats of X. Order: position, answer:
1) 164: 1.36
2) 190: 1.42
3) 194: 1.58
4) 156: 1.55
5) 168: 1.24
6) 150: 1.65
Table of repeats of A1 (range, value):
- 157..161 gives 1.5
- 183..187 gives 0.949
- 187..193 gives 1.4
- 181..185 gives 0.764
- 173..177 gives 0.795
